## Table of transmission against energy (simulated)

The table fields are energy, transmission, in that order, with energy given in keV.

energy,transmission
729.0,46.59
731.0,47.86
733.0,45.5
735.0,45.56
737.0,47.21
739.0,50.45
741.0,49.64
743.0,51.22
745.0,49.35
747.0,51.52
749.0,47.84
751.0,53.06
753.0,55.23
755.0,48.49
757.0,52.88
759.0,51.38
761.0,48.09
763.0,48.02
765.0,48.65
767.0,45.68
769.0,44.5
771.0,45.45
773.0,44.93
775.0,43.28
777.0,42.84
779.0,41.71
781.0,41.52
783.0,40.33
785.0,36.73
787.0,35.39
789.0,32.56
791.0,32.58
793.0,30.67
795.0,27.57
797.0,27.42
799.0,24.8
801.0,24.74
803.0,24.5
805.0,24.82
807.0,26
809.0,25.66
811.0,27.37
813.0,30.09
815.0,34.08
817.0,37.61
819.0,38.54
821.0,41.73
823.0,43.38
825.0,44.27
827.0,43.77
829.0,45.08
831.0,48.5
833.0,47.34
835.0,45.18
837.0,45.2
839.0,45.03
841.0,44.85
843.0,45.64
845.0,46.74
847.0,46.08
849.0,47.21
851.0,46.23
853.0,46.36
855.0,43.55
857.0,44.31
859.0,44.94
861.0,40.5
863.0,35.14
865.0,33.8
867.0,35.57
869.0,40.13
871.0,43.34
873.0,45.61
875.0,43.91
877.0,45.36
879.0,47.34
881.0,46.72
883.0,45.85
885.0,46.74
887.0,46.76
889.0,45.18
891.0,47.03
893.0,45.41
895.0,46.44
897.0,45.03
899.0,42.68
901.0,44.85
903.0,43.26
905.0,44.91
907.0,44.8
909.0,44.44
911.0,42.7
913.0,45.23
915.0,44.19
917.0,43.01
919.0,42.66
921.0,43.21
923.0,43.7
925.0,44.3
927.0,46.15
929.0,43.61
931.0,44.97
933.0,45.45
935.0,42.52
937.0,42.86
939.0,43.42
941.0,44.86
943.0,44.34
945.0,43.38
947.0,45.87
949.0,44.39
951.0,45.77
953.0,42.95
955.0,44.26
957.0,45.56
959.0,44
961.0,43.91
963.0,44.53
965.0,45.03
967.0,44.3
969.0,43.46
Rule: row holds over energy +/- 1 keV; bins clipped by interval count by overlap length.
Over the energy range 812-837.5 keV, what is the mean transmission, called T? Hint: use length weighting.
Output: 41.8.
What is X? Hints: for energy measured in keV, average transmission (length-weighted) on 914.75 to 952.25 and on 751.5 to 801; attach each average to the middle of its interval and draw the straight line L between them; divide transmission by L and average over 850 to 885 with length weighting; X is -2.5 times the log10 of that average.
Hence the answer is -0.003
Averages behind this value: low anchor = 41.1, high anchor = 44.1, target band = 43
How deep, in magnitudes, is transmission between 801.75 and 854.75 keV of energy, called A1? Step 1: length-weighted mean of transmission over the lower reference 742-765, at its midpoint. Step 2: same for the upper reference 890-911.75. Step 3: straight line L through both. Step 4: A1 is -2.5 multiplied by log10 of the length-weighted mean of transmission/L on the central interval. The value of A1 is 0.19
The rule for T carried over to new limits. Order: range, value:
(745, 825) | 39.2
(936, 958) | 44.3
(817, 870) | 43.3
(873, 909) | 45.4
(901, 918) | 44.1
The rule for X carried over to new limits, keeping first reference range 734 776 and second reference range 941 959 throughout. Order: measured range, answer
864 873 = 0.185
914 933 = 0.026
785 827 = 0.427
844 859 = 0.021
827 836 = 0.020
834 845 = 0.037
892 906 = 0.024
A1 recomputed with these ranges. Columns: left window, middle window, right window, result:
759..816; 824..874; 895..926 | -0.10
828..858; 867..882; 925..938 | 0.03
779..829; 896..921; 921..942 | -0.04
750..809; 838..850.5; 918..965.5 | -0.12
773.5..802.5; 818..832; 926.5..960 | -0.18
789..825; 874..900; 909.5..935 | -0.14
